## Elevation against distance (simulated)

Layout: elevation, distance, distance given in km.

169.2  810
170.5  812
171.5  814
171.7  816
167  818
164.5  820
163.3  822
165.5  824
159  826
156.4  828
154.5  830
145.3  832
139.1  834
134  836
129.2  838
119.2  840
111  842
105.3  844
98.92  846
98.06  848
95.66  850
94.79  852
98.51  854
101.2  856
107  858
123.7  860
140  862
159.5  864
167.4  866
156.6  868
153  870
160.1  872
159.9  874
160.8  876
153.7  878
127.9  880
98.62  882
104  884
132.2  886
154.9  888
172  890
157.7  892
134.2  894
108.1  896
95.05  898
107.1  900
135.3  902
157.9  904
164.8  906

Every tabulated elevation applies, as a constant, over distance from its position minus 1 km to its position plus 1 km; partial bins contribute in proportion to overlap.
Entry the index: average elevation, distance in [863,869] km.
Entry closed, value 161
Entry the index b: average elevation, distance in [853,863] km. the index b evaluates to 114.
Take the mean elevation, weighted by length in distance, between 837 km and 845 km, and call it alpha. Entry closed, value 116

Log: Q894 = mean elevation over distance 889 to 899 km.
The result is 133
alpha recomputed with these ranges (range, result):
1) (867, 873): 157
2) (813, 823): 168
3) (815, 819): 169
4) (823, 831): 159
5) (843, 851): 99.5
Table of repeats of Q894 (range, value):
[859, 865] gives 141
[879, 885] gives 110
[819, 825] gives 164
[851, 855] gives 96.7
